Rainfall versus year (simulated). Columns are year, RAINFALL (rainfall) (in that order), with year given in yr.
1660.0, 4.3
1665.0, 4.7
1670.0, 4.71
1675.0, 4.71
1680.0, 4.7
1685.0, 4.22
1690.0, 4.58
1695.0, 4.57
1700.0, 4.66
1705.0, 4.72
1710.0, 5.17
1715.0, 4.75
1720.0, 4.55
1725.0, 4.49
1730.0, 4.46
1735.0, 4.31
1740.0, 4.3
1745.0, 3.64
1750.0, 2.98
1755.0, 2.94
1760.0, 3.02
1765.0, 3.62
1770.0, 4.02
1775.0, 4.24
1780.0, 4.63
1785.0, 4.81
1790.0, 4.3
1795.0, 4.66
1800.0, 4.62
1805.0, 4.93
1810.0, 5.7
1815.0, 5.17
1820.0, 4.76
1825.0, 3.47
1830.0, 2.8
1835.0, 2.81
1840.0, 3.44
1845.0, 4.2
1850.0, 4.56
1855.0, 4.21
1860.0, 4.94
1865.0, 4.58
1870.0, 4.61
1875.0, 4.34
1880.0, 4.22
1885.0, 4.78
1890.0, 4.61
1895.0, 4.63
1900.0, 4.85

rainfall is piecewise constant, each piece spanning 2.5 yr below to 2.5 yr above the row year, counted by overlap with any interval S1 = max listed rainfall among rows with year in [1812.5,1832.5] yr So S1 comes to 5.17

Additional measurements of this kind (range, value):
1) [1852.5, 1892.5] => 4.94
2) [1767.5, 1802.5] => 4.81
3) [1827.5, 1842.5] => 3.44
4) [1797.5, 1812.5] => 5.7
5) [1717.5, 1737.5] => 4.55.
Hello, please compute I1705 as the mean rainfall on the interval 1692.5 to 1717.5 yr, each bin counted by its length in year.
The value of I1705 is 4.77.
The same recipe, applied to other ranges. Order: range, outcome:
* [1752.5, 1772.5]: 3.4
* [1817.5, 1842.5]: 3.46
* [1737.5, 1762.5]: 3.38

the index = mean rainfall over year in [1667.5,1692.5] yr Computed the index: 4.58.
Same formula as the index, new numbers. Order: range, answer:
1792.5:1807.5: 4.74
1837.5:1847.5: 3.82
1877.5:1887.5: 4.5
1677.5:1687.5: 4.46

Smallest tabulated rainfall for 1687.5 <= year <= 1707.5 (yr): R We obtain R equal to 4.57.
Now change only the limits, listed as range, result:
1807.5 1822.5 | 4.76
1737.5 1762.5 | 2.94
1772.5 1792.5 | 4.24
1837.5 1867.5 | 3.44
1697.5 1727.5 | 4.49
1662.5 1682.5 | 4.7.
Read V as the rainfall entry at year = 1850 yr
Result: 4.56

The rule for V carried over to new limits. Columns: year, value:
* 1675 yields 4.71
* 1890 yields 4.61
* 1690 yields 4.58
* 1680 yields 4.7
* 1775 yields 4.24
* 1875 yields 4.34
